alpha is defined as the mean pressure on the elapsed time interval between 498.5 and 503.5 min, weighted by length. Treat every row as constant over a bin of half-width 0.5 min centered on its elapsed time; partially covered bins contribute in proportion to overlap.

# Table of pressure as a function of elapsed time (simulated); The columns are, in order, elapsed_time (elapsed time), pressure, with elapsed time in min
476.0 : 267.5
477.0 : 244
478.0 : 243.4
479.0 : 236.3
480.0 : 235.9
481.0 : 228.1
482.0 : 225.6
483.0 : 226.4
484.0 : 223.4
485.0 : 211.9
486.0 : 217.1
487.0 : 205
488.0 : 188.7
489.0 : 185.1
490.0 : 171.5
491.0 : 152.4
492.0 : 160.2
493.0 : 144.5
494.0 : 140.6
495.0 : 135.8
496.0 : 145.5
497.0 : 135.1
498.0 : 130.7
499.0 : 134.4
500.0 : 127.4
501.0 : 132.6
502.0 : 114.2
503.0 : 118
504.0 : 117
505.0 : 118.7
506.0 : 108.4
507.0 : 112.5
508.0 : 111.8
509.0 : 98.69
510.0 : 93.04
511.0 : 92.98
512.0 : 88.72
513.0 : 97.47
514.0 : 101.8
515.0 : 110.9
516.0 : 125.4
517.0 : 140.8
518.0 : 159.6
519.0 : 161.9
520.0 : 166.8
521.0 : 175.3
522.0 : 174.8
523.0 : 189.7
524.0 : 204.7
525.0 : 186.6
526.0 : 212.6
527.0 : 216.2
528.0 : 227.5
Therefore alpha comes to 125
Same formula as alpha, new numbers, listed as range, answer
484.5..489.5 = 202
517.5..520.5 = 163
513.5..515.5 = 106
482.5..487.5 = 217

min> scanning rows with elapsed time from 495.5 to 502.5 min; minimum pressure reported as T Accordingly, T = 114.2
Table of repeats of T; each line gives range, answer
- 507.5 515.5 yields 88.72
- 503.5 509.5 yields 98.69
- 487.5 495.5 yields 135.8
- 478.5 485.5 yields 211.9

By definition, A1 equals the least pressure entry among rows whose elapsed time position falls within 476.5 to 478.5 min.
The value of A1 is 243.4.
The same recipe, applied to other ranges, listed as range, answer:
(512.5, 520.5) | 97.47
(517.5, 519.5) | 159.6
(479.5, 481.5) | 228.1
